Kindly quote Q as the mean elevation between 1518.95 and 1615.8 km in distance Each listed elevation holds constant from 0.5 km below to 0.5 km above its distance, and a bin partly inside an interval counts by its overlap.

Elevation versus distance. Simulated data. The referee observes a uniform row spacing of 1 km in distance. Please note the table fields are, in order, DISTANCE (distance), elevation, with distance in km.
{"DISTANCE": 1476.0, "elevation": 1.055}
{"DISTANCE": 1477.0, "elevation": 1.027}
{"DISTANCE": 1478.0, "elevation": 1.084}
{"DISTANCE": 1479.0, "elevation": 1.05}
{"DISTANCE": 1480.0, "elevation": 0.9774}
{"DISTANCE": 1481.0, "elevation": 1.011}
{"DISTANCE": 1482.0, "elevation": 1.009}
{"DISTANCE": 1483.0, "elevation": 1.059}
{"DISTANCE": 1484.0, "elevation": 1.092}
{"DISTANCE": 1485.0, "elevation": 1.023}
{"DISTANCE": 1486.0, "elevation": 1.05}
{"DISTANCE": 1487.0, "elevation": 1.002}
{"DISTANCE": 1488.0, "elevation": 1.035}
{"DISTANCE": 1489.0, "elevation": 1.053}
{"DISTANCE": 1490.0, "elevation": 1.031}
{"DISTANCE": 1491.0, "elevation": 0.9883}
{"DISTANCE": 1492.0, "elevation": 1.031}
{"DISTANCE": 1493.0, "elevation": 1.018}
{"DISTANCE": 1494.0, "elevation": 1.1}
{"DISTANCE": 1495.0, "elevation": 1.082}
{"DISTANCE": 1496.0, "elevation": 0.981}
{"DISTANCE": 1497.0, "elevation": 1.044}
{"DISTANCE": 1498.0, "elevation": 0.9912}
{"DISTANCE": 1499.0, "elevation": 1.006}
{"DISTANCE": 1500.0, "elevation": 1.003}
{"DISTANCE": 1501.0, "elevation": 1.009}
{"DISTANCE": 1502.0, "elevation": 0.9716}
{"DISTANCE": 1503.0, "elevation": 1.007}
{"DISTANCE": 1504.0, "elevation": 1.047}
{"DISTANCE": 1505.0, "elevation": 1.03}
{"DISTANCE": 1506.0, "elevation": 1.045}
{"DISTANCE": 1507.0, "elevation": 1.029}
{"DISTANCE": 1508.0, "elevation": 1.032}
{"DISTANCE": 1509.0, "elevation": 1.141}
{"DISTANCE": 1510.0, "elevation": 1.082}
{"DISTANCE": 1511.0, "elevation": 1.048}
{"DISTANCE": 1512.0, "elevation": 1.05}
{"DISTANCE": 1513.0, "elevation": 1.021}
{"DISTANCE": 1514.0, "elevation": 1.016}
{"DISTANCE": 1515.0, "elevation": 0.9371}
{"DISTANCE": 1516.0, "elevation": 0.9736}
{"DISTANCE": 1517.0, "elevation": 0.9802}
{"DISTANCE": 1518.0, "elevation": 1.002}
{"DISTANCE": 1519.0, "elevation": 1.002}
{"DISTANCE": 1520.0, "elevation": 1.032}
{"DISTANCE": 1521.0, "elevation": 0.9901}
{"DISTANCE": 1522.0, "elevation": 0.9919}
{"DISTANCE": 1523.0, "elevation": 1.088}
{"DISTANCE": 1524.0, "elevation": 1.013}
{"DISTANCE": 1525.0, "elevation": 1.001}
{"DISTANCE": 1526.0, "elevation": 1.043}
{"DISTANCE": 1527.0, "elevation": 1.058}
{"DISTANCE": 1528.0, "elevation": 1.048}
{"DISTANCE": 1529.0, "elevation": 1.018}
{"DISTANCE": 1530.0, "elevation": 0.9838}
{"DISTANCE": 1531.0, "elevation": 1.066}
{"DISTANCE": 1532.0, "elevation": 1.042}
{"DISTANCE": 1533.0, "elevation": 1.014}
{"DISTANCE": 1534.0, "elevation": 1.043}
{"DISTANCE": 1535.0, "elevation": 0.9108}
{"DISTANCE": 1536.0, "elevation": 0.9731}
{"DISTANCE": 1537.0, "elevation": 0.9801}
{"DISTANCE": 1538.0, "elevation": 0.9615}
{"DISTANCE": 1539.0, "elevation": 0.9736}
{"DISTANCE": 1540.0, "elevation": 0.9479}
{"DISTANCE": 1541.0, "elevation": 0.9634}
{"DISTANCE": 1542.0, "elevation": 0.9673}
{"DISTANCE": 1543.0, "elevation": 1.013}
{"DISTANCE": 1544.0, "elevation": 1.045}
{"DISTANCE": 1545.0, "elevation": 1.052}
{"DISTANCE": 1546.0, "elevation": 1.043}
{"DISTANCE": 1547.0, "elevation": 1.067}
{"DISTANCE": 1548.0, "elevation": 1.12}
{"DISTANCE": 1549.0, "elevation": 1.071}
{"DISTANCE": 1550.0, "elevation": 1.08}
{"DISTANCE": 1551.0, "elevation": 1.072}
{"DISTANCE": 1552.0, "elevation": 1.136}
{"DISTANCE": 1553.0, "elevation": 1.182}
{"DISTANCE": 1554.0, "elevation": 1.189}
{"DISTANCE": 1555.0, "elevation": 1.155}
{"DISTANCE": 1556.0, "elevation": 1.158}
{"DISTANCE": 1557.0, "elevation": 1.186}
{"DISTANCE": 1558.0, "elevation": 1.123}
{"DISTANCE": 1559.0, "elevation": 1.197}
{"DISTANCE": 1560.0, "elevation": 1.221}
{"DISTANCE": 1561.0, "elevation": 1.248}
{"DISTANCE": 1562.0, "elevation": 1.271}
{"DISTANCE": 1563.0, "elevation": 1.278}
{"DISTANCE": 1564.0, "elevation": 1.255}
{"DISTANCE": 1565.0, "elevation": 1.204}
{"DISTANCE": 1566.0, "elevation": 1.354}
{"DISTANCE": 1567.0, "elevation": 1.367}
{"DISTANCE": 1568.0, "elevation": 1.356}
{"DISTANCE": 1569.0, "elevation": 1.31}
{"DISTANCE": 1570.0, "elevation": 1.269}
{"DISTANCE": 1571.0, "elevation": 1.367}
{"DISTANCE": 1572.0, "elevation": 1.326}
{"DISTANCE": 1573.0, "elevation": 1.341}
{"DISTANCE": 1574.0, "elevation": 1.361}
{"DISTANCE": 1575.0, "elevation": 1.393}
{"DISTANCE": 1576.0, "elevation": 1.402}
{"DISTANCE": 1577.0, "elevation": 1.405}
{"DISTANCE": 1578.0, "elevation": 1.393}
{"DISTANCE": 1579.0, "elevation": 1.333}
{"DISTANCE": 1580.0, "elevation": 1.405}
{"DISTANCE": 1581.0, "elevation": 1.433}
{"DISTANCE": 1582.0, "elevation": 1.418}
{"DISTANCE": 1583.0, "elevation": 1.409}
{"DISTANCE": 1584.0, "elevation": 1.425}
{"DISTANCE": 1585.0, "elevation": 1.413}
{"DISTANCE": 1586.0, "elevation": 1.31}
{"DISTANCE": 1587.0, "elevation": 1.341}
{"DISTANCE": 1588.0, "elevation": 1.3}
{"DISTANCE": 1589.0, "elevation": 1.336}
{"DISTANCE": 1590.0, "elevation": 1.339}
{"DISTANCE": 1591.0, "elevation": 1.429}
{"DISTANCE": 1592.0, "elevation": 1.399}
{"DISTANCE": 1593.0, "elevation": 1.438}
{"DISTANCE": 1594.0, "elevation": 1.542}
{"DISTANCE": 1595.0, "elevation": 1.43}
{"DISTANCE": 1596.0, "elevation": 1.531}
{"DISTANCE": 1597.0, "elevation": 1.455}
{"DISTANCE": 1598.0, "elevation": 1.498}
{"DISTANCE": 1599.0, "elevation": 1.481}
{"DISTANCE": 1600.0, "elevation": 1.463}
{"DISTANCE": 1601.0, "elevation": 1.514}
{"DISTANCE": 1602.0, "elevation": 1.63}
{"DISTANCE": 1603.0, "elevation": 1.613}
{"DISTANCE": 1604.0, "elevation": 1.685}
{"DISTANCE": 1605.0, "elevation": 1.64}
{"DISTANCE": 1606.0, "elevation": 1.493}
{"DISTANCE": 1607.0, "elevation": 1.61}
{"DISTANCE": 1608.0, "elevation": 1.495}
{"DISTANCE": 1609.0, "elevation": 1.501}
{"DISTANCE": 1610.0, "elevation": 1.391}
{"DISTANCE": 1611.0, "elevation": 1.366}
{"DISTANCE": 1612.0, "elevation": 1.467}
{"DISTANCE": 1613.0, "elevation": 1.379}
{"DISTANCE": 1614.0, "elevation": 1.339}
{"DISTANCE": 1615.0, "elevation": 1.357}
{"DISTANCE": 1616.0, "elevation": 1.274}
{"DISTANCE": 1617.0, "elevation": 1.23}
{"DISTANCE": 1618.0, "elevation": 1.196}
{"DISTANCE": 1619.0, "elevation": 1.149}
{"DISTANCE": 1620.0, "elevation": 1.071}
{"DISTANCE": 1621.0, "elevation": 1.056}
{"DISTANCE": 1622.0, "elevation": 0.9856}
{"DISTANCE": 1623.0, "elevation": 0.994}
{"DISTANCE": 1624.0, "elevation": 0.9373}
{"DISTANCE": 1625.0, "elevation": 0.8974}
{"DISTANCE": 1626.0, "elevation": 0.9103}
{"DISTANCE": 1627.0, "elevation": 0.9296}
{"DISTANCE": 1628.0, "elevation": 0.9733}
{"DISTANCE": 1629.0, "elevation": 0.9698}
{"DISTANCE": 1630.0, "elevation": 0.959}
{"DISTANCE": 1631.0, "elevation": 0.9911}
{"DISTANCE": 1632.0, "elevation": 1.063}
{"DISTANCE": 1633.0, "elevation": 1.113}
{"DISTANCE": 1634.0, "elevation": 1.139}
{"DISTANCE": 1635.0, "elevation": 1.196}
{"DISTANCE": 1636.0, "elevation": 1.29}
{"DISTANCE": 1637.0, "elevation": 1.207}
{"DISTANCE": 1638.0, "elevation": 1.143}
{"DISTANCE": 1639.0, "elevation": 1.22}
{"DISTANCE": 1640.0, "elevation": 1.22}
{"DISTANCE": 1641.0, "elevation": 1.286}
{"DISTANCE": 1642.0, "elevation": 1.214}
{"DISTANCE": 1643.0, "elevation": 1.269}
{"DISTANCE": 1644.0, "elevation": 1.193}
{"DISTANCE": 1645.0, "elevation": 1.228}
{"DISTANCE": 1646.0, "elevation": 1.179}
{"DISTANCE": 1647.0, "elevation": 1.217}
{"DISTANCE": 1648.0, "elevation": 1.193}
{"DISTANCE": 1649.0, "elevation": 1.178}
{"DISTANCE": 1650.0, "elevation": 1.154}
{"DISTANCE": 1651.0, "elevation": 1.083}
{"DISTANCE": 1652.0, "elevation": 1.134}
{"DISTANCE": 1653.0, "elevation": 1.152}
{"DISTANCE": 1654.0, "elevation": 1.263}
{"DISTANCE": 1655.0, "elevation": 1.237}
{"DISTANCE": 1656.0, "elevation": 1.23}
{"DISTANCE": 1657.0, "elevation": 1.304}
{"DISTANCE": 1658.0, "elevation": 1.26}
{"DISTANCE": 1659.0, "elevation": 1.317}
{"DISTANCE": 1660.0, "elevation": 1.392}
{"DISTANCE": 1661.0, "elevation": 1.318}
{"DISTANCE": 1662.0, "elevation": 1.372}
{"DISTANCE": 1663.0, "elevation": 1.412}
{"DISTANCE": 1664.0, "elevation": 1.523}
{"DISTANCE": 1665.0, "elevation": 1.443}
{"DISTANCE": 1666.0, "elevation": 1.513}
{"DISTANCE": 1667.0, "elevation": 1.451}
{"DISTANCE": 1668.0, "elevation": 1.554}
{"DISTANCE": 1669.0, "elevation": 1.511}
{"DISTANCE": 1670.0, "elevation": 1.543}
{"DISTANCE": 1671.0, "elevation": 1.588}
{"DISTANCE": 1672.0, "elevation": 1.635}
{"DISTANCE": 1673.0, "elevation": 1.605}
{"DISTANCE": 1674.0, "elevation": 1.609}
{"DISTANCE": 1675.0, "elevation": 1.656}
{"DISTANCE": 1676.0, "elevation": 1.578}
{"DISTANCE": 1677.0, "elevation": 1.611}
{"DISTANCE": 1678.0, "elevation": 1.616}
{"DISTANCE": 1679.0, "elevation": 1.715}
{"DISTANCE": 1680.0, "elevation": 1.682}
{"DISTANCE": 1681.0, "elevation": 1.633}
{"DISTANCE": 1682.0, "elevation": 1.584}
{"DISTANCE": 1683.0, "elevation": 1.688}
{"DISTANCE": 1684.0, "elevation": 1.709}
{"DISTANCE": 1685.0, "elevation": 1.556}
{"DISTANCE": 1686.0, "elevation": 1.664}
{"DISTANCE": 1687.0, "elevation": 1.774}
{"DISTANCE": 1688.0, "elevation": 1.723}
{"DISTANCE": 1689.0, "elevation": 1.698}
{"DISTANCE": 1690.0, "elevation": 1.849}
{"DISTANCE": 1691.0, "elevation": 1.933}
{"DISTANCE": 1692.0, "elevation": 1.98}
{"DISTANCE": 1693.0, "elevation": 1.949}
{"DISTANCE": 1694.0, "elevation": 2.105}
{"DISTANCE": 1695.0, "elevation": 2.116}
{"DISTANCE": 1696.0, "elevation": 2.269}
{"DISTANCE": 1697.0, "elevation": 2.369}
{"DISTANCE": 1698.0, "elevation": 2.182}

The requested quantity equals 1.26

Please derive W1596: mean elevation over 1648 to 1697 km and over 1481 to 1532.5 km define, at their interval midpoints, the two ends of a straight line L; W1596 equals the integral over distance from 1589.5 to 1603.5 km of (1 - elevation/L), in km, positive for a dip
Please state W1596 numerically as -1.7 km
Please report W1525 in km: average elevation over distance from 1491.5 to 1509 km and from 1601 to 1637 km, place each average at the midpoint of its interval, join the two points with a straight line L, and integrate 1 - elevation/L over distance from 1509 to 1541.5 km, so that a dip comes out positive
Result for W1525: 1.9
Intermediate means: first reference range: 1.03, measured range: 1.01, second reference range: 1.24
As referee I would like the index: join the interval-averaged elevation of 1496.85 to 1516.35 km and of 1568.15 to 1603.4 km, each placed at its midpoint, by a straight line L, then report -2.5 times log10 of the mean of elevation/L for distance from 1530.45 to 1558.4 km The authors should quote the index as 0.15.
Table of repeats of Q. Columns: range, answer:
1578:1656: 1.28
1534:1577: 1.17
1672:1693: 1.7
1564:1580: 1.34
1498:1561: 1.04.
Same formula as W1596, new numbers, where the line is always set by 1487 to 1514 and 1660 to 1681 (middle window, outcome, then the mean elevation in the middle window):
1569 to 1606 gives -3.8 km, 1.43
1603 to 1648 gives 6.0 km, 1.22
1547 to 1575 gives -0.3 km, 1.23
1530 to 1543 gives 1.7 km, 0.988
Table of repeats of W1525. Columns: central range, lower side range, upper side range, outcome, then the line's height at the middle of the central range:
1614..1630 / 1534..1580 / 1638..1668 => 2.3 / 1.25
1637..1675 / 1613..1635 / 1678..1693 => 2.5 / 1.42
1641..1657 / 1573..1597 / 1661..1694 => 3.7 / 1.56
